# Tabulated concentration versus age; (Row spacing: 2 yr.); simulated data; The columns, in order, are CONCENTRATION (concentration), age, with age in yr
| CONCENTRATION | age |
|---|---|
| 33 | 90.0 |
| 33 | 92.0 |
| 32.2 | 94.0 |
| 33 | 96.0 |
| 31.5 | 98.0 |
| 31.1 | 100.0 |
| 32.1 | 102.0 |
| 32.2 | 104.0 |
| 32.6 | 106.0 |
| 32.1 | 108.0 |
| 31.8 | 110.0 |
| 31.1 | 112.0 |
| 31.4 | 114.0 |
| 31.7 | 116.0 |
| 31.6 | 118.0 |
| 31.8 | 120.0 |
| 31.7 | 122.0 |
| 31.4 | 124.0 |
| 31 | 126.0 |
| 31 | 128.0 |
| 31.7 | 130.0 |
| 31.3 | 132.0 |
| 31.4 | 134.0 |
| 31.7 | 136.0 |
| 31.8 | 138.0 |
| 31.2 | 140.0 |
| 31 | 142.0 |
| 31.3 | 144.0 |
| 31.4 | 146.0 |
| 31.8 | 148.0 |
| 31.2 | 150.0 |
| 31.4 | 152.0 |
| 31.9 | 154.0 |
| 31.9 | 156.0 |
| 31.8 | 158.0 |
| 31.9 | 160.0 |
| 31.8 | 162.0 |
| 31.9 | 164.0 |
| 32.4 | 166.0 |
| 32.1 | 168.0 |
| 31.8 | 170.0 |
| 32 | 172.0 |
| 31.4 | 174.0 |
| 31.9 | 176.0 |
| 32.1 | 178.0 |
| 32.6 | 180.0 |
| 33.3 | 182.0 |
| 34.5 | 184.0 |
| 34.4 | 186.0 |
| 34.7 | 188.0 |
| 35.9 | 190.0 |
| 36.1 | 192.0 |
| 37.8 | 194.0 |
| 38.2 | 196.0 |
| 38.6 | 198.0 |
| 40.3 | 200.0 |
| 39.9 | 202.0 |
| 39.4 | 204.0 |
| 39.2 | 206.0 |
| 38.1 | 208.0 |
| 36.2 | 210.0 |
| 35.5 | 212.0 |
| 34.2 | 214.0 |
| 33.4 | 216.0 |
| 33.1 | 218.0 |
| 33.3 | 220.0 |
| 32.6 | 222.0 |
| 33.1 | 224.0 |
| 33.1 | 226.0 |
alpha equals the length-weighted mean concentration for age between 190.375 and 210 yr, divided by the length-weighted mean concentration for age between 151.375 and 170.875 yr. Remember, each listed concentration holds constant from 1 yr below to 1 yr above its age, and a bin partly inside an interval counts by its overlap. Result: 1.2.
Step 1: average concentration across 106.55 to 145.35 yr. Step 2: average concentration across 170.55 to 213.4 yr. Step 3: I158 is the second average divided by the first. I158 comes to 1.14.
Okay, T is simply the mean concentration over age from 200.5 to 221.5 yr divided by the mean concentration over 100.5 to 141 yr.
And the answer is 1.1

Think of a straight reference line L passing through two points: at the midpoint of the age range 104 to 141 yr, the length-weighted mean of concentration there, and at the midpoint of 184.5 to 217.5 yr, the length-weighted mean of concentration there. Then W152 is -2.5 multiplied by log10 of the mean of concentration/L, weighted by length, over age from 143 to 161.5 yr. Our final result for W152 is 0.07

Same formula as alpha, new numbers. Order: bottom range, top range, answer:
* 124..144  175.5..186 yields 1.06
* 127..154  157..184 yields 1.02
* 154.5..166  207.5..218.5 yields 1.10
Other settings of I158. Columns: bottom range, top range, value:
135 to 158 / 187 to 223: 1.16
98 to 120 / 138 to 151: 0.99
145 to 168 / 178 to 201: 1.13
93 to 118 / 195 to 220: 1.16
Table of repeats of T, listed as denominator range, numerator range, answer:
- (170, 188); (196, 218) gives 1.14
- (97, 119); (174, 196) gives 1.08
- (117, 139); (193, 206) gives 1.24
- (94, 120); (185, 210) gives 1.18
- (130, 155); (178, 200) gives 1.13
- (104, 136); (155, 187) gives 1.02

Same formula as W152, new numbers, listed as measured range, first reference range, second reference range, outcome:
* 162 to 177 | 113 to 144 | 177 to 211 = 0.09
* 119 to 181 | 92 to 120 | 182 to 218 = 0.08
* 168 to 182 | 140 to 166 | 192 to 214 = 0.08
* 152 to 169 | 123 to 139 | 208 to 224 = 0.02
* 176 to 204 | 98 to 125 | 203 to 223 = -0.04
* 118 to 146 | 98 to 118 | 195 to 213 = 0.07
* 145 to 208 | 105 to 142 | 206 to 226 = -0.03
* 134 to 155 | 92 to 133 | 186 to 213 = 0.08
